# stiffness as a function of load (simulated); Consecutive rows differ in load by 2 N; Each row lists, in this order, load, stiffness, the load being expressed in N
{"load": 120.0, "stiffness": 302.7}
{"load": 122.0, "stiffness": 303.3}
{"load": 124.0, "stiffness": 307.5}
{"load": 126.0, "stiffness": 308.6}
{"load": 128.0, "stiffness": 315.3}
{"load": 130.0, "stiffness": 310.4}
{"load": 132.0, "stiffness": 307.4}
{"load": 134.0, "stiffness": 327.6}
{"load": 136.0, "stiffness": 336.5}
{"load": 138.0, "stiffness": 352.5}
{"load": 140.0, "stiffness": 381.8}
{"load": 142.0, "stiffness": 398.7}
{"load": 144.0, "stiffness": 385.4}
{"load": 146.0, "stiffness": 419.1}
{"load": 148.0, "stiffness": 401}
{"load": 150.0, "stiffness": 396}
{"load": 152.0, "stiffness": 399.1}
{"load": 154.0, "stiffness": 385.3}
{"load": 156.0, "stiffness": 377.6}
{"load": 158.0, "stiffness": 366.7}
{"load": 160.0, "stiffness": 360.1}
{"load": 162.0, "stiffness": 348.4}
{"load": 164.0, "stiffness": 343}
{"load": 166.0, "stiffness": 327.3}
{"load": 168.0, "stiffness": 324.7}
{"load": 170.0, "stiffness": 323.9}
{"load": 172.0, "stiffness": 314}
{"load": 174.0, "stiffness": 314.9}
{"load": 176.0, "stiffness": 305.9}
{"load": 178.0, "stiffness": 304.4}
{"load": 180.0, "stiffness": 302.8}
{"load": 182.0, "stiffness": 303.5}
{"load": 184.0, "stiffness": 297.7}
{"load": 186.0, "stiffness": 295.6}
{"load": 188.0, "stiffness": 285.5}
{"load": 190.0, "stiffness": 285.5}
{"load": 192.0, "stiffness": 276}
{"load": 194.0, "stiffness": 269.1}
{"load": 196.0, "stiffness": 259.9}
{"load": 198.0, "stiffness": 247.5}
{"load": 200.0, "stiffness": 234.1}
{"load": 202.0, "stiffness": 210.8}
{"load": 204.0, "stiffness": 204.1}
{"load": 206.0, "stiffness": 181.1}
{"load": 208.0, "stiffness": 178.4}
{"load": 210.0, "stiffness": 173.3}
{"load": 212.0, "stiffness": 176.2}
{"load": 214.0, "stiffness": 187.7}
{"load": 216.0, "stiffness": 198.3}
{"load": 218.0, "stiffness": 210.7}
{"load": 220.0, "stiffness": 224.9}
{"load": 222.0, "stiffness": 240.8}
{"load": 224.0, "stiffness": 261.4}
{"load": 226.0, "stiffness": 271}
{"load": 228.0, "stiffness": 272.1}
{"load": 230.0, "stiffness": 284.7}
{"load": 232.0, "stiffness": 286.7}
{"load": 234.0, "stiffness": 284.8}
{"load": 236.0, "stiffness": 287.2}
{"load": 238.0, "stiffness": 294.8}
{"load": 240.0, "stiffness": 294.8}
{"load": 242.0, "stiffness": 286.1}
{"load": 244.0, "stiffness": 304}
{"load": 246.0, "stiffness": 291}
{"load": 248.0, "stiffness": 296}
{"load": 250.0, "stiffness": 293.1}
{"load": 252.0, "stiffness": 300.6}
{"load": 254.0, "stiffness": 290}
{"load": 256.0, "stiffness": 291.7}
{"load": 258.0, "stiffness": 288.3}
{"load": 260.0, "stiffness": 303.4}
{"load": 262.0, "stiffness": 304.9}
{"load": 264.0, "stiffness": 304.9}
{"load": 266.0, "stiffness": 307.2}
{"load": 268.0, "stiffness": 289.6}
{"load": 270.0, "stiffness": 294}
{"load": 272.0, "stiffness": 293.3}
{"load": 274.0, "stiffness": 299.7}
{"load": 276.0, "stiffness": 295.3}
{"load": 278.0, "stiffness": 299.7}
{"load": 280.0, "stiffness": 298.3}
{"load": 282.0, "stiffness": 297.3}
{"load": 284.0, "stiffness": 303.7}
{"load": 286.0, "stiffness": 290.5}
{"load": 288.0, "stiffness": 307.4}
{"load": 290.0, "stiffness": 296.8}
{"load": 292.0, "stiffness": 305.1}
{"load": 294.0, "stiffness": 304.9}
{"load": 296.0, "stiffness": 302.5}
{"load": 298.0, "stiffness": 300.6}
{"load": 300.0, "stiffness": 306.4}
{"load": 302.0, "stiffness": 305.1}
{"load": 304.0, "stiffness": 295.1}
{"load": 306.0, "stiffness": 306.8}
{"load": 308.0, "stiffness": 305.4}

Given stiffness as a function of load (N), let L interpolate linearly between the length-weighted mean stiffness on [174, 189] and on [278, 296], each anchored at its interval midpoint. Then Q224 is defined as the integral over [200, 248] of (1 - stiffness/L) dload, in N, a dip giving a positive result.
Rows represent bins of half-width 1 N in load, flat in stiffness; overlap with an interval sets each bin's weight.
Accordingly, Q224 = 8.9 N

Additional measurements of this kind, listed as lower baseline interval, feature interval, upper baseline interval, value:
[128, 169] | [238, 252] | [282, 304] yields 1.17 N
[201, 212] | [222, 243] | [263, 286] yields -4.57 N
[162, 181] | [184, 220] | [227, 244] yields 8.88 N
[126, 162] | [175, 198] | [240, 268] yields 3.42 N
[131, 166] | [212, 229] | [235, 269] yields 4.68 N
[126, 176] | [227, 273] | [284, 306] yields 3.54 N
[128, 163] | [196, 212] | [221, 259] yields 5.59 N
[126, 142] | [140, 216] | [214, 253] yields 2.01 N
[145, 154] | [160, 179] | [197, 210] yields 0.25 N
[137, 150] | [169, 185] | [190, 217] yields -0.80 N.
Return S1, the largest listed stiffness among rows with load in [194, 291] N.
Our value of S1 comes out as 307.4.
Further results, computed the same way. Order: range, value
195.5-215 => 259.9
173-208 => 314.9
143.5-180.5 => 419.1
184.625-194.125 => 295.6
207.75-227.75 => 271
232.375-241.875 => 294.8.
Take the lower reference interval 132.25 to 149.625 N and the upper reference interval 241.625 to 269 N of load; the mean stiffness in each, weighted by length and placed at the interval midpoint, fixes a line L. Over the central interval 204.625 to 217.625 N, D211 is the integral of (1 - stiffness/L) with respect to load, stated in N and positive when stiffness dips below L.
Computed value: 5.65 N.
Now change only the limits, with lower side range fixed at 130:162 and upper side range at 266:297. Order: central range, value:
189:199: 2.24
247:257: 0.64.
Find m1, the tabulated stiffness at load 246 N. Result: 291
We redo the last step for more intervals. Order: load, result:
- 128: 315.3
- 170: 323.9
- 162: 348.4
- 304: 295.1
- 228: 272.1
